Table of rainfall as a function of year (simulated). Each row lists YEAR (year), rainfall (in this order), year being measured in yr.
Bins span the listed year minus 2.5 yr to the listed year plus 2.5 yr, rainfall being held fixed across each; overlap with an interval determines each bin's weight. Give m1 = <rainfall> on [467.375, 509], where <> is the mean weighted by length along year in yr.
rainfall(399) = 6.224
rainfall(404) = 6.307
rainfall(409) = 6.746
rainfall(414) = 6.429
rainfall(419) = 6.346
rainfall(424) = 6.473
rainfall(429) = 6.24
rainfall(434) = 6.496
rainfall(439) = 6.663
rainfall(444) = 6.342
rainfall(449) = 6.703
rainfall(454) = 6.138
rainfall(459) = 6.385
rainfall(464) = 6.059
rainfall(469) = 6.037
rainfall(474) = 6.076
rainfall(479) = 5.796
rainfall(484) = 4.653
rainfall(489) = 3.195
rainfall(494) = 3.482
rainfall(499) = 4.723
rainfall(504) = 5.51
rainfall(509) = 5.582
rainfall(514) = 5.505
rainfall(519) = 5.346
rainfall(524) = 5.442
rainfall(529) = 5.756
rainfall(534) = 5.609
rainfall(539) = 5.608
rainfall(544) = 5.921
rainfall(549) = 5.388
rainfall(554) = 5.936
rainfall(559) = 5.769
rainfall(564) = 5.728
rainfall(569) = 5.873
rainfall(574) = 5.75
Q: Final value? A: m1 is 4.95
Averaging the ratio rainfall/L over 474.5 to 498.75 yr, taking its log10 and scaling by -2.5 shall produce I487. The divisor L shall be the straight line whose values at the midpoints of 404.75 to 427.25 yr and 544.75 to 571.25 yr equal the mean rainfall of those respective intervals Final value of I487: 0.34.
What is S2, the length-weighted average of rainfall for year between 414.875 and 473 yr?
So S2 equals 6.35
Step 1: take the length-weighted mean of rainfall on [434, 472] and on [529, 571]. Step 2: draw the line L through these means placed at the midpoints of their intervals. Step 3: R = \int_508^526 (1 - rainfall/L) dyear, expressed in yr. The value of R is 1.4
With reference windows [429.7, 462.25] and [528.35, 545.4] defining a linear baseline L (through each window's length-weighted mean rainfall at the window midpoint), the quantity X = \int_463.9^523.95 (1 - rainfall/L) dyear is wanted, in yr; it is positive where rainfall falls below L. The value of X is 9.0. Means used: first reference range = 6.43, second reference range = 5.71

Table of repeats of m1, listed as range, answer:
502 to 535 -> 5.53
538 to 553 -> 5.67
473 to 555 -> 5.24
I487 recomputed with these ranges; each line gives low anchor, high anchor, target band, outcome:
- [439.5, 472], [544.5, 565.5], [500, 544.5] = 0.07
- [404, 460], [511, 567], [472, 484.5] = 0.09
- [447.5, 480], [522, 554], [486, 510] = 0.31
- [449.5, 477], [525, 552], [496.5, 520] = 0.10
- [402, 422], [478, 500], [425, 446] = -0.12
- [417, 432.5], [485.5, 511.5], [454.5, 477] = -0.15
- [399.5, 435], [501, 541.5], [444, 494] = 0.08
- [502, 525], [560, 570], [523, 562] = -0.01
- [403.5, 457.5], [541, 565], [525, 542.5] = 0.04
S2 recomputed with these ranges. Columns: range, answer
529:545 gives 5.7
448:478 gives 6.19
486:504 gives 4.06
